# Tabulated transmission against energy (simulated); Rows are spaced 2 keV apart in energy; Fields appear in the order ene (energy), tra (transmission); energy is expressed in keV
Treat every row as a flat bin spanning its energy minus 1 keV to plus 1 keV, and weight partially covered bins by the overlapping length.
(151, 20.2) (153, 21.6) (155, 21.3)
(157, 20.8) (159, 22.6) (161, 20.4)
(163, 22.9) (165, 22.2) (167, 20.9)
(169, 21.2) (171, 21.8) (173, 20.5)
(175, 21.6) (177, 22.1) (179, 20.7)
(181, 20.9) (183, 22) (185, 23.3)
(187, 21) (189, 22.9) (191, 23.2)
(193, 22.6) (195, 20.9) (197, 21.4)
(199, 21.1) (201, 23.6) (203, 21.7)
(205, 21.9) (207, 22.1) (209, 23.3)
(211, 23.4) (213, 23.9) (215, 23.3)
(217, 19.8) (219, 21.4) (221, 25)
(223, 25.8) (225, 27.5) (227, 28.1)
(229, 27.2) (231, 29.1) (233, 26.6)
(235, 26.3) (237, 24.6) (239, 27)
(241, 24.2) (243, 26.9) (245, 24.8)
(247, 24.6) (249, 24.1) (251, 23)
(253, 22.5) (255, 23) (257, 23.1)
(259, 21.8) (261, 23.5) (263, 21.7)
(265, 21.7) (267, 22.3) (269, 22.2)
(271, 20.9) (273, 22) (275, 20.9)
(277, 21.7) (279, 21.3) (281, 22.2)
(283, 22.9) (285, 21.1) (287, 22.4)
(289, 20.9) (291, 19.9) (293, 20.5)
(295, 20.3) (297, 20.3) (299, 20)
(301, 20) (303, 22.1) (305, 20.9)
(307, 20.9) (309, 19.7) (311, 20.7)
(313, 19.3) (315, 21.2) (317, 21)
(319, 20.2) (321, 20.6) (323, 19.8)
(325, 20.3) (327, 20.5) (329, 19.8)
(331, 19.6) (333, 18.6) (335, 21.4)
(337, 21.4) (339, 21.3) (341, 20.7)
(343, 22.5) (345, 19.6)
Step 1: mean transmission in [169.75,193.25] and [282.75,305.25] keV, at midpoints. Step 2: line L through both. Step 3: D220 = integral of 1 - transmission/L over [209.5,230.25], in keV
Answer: -2.9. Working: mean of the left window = 21.9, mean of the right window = 20.9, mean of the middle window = 24.6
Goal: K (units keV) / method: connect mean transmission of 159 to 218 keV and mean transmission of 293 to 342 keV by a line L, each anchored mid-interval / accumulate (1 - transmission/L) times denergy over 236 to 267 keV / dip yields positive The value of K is -3.6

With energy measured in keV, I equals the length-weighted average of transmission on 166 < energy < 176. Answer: 21.2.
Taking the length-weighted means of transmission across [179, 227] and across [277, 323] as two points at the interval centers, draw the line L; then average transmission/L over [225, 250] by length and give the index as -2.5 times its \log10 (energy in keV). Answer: -0.18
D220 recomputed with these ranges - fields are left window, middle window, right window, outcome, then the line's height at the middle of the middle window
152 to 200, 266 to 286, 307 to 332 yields -1.0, 20.7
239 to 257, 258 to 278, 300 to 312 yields 1.0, 23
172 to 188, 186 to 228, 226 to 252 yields 0.9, 23.5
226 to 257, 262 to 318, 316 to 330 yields 3.1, 22.4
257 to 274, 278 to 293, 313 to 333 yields 0.0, 21.4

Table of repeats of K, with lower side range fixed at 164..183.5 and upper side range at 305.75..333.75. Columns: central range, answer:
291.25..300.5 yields 0.07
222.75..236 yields -4.05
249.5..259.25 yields -0.99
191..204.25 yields -0.50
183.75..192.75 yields -0.56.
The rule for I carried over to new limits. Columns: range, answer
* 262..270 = 22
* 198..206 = 22.1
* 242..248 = 25.4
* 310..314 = 20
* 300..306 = 21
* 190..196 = 22.2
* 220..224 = 25.4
